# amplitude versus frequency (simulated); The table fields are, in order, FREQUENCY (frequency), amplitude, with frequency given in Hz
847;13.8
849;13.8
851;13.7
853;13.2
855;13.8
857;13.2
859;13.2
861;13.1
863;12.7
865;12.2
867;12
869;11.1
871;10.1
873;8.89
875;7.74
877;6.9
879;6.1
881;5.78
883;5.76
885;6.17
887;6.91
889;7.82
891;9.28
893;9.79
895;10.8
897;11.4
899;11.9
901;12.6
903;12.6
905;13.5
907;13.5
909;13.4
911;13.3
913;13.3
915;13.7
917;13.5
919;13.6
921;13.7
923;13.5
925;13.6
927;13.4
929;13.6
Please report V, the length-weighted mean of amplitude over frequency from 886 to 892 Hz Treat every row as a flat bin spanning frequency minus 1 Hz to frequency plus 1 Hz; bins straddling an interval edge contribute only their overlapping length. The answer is 8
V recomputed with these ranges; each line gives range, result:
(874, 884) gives 6.46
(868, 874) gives 10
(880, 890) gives 6.49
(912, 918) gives 13.5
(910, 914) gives 13.3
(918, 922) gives 13.6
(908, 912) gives 13.4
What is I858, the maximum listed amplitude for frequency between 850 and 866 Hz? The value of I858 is 13.8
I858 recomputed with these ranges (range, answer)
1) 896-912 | 13.5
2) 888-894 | 9.79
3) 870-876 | 10.1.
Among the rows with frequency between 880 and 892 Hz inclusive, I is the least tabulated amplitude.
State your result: 5.76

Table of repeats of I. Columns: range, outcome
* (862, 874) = 8.89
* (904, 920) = 13.3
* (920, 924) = 13.5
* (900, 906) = 12.6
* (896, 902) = 11.4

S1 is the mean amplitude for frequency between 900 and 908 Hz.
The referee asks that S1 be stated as 13.1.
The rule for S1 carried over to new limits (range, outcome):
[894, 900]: 11.4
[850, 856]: 13.6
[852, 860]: 13.4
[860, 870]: 12.2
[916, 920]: 13.6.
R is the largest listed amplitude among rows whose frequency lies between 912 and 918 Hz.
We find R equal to 13.7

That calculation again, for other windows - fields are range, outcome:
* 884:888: 6.91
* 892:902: 12.6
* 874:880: 7.74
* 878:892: 9.28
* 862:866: 12.7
